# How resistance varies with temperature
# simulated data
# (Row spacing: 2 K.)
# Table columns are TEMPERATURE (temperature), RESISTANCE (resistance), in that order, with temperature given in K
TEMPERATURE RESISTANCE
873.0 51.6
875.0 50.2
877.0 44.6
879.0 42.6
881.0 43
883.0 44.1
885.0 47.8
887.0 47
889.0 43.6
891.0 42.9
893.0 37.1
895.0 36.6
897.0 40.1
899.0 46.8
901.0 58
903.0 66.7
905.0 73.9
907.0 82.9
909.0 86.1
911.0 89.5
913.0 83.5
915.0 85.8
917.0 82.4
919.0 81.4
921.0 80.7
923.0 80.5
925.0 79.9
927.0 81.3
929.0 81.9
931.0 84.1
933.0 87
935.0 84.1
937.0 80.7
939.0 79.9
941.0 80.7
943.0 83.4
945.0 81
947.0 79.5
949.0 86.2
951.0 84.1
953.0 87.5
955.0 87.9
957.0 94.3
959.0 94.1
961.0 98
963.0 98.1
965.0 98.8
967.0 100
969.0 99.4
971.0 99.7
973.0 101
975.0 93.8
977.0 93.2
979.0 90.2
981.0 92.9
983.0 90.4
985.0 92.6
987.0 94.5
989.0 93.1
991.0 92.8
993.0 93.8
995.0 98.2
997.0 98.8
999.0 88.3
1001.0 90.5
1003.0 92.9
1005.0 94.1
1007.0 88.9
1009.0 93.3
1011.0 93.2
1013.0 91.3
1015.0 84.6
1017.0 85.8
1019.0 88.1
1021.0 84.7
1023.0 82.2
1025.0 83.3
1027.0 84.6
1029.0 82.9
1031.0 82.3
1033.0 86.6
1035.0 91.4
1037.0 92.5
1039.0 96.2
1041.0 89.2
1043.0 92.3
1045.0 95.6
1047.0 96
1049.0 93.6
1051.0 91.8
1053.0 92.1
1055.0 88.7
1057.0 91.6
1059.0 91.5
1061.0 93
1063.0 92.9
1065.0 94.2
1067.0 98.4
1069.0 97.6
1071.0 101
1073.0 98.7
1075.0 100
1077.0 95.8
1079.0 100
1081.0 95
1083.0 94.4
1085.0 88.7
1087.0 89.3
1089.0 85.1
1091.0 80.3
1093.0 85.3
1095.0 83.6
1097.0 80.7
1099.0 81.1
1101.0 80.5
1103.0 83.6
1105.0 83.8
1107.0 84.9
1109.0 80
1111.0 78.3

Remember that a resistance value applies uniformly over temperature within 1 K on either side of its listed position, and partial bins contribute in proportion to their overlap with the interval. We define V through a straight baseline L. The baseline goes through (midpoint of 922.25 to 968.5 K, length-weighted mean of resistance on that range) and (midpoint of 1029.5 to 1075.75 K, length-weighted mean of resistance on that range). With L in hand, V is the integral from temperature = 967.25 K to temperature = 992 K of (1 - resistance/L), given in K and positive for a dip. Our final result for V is -1.6 K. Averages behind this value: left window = 86.8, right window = 93.2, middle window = 94.6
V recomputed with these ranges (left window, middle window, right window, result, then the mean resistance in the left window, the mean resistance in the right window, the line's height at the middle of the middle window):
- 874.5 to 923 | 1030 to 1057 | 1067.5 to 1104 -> -2.6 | 60.4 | 90.2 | 83.4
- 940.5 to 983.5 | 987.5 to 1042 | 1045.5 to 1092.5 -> 1.6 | 91.7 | 93.4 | 92.5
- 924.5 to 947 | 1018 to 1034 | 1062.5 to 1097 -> 0.8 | 82.1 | 92.6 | 88.7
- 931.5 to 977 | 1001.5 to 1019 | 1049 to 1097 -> 0.1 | 90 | 92.3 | 91.1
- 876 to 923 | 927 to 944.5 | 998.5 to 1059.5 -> -3.5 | 60.7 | 89.7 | 68.8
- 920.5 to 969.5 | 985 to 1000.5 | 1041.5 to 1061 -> -0.8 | 86.9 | 92.5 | 89.4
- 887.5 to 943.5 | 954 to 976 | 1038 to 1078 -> -4.7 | 71.9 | 94.5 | 79.7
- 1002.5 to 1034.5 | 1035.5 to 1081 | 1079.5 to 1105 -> -4.3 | 87.4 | 85.8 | 86.6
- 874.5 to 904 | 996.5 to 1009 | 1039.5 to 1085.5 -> -2.3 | 46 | 94.5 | 77.8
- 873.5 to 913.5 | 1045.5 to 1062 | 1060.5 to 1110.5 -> -1.7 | 55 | 89.8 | 84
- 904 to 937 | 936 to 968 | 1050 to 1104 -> -1.5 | 82.7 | 90.9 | 84.4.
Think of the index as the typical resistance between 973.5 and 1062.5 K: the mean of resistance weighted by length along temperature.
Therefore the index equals 90.9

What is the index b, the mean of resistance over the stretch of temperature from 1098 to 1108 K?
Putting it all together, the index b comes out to 82.8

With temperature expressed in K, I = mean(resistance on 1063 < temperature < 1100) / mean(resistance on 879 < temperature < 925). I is 1.46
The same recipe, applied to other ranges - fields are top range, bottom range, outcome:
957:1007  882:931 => 1.43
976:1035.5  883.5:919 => 1.45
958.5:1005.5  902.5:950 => 1.16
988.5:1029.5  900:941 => 1.12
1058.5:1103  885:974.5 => 1.16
